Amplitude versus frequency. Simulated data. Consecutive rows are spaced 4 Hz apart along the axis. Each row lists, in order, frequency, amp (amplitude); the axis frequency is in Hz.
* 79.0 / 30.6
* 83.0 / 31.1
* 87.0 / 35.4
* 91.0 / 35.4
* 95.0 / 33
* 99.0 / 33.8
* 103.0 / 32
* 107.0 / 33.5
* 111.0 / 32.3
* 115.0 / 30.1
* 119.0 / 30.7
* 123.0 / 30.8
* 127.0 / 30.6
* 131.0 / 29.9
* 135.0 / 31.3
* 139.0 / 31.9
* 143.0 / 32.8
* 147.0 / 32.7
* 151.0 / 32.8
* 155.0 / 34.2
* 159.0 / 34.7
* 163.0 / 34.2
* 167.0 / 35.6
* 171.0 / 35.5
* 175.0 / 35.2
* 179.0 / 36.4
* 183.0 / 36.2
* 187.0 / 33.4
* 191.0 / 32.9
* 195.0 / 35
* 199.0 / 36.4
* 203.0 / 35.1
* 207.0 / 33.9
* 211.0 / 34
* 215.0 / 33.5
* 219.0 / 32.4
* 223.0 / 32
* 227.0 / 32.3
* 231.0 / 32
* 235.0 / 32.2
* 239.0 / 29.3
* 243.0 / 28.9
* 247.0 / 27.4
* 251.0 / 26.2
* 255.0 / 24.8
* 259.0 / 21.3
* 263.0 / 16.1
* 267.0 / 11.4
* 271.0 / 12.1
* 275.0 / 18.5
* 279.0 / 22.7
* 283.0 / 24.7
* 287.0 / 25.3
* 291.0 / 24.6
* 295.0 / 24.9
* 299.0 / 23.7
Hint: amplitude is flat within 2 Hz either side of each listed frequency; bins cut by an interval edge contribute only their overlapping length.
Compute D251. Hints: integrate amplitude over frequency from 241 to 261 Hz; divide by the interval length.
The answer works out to 25.7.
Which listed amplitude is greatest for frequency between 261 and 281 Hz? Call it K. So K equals 22.7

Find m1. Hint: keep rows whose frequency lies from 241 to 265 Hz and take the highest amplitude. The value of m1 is 28.9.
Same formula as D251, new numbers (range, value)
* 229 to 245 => 30.6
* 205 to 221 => 33.5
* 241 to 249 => 28.1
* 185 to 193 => 33.1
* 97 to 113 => 32.9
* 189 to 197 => 34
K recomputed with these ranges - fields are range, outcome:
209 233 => 34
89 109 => 35.4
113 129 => 30.8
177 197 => 36.4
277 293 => 25.3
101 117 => 33.5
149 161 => 34.7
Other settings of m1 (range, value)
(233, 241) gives 32.2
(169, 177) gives 35.5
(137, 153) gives 32.8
